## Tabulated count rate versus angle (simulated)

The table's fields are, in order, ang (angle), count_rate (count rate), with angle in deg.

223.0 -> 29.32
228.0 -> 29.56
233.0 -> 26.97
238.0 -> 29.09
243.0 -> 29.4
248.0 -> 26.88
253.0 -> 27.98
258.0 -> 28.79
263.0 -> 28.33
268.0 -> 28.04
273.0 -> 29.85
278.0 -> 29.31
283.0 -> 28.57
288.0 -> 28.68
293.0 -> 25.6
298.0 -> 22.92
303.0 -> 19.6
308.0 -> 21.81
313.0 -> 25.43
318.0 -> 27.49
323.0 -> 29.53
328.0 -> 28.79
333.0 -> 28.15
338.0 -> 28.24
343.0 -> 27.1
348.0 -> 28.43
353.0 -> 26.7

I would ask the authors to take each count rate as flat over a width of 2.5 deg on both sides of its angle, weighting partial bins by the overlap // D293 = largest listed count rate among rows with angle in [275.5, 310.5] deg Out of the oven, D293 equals 29.31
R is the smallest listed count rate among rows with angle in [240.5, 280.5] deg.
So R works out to 26.88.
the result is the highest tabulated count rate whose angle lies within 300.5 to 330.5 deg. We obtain 29.53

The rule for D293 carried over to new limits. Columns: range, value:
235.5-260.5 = 29.4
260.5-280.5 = 29.85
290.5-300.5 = 25.6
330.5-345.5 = 28.24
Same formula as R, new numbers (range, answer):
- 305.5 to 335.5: 21.81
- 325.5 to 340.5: 28.15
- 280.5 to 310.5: 19.6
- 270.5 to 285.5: 28.57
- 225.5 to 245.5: 26.97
